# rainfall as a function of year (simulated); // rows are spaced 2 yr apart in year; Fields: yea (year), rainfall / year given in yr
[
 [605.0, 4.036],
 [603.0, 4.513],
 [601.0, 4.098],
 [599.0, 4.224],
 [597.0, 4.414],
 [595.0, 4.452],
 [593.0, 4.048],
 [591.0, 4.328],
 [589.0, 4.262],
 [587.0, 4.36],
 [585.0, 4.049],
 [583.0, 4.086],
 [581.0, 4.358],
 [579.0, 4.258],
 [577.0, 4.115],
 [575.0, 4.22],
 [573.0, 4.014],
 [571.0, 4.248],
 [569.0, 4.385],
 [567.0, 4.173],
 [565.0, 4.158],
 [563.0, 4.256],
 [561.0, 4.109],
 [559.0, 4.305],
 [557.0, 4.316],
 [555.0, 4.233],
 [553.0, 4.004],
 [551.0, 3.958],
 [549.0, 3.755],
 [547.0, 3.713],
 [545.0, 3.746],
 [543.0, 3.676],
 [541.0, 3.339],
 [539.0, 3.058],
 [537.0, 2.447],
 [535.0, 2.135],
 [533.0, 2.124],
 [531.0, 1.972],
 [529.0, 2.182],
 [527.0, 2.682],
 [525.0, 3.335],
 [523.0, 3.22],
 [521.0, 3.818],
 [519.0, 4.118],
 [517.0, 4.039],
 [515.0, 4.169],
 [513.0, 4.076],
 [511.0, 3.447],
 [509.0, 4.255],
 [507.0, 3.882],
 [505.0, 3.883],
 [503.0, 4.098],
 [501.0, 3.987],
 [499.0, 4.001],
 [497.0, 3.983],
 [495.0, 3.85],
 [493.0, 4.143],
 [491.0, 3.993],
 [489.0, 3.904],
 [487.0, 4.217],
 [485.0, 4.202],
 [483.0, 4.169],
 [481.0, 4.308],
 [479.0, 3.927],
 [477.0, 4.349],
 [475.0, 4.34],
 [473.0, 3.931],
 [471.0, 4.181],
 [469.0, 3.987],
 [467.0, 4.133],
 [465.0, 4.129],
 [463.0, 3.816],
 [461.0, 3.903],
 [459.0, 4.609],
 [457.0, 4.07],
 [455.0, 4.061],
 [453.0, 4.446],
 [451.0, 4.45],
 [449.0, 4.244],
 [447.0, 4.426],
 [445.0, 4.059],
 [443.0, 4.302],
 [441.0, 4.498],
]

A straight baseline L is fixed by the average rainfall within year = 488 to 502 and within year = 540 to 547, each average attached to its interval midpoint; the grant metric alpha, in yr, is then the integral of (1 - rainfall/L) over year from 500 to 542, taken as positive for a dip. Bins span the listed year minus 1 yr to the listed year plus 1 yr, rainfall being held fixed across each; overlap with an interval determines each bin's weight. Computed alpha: 5.0 yr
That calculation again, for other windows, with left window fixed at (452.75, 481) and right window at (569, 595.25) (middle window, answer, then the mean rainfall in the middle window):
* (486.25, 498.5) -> 0.4 yr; 4.01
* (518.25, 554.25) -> 8.6 yr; 3.18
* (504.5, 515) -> 0.6 yr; 3.93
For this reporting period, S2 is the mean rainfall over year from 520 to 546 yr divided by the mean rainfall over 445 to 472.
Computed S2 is 0.7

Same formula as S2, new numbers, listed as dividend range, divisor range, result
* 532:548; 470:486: 0.73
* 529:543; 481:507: 0.64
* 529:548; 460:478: 0.70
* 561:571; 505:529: 1.15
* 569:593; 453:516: 1.03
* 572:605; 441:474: 1.01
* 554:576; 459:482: 1.03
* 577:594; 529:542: 1.69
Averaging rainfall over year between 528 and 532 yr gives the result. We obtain 2.08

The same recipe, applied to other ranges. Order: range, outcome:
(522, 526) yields 3.28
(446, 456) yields 4.33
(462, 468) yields 4.03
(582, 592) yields 4.22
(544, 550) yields 3.74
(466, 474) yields 4.06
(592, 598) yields 4.3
